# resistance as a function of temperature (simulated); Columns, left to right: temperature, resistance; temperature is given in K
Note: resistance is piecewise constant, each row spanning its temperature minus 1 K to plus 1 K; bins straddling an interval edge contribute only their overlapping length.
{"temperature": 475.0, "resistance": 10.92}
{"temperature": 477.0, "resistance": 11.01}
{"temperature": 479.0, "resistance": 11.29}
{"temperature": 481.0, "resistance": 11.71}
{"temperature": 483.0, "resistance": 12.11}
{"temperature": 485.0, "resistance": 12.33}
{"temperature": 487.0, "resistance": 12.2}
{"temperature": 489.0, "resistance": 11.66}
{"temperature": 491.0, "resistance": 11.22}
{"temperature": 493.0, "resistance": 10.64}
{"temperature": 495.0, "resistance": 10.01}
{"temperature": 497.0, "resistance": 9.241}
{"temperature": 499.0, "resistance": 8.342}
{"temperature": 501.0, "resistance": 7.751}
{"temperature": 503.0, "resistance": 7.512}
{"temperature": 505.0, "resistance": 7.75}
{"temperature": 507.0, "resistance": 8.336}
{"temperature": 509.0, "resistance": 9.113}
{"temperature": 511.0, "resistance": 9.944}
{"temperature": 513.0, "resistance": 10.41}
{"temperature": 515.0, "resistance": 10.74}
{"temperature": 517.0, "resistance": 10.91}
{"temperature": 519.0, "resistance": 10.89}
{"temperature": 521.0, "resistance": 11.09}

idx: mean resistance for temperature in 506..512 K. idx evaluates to 9.13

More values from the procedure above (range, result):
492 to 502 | 9.2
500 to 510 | 8.09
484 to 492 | 11.9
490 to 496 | 10.6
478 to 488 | 11.9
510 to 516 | 10.4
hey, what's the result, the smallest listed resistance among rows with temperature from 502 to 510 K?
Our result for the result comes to 7.512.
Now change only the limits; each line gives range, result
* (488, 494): 10.64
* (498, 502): 7.751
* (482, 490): 11.66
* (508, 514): 9.113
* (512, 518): 10.41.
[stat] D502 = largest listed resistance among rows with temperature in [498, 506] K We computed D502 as 8.342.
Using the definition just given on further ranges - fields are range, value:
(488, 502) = 11.66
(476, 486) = 12.33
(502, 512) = 9.944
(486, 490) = 12.2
